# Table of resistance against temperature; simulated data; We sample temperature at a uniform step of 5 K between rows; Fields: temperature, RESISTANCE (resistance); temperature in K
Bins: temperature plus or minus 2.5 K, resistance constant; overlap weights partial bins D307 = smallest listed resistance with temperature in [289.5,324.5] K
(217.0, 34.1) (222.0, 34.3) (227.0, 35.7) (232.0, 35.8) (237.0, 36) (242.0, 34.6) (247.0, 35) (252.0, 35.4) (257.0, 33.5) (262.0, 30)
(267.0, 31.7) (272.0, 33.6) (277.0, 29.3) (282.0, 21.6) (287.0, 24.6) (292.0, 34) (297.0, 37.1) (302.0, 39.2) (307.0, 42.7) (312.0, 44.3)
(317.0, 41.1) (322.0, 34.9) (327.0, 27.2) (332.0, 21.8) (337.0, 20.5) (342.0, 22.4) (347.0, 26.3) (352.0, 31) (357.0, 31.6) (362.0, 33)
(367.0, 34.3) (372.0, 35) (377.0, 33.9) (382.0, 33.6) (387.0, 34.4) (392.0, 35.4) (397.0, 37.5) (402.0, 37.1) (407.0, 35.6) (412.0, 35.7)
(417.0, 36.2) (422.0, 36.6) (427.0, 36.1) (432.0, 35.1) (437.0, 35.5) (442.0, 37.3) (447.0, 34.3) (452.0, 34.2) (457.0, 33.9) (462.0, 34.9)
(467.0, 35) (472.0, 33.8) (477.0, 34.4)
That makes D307 34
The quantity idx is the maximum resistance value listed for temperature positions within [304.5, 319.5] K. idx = 44.3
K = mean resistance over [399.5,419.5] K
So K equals 36.1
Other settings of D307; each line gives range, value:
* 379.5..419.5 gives 33.6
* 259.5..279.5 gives 29.3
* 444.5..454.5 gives 34.2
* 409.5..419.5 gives 35.7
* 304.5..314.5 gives 42.7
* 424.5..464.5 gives 33.9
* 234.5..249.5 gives 34.6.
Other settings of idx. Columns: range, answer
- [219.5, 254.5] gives 36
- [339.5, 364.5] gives 33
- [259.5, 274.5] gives 33.6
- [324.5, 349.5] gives 27.2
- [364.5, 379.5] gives 35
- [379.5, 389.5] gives 34.4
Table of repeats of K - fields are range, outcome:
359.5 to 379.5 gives 34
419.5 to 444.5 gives 36.1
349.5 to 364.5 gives 31.9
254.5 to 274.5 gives 32.2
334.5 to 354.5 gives 25.1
